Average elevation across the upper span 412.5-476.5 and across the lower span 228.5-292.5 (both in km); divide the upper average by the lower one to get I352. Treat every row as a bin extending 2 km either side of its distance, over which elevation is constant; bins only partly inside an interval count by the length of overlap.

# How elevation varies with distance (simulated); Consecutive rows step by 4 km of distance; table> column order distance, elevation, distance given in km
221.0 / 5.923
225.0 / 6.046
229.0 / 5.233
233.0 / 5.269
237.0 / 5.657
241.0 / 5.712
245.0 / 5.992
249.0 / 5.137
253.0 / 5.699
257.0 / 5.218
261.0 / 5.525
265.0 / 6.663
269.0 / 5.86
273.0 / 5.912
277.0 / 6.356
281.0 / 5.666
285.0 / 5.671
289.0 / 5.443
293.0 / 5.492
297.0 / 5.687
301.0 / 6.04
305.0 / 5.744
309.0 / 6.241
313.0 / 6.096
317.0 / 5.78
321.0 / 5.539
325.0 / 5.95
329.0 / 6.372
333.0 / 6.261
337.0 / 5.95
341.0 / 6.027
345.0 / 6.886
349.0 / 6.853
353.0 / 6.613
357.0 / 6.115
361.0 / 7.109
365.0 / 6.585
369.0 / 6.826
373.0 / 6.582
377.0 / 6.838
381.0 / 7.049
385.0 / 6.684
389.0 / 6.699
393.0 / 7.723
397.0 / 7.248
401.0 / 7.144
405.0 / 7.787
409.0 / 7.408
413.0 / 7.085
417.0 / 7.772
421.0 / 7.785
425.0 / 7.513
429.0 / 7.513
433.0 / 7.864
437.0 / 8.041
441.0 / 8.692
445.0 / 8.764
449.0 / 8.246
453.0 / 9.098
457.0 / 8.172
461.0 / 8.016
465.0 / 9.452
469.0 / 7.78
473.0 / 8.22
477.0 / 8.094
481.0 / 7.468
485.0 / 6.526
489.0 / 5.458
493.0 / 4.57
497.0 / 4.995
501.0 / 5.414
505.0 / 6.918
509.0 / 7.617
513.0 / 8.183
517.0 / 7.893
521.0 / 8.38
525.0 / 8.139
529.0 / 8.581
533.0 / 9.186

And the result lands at 1.43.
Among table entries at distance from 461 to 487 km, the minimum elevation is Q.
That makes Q 6.526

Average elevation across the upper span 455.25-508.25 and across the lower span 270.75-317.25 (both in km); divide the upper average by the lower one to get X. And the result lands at 1.20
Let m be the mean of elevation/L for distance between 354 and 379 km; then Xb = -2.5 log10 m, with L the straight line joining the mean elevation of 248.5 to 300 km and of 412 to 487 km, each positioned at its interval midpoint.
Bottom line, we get 0.04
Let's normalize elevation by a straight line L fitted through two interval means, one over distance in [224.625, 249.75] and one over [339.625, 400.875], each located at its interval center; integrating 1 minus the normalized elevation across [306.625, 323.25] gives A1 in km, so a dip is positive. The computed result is 1.00 km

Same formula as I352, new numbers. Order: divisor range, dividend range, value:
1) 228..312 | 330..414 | 1.19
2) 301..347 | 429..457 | 1.38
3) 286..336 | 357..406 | 1.18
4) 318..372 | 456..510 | 1.10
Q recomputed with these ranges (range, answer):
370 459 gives 6.582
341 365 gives 6.027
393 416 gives 7.085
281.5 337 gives 5.443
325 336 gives 5.95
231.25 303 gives 5.137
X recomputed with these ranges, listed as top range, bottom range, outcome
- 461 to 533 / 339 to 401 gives 1.08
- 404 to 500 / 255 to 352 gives 1.27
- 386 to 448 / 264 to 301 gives 1.31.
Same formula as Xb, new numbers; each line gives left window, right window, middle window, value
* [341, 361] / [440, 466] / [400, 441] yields 0.04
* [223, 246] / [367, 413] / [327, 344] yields 0.07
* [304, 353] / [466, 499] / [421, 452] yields -0.23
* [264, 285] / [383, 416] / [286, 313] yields 0.09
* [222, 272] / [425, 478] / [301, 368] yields 0.09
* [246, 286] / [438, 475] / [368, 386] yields 0.08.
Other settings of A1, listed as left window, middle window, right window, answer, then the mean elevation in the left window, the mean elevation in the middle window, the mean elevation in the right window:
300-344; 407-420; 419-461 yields 0.40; 6.02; 7.45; 8.16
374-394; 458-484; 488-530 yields -4.44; 6.94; 8.11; 6.92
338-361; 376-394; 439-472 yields 0.57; 6.53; 6.97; 8.52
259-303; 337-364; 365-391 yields -0.19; 5.85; 6.55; 6.76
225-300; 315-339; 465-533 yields 0.58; 5.69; 5.98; 7.27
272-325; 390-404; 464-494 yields -1.65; 5.82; 7.35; 7.21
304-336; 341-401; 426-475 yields 0.63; 6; 6.83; 8.3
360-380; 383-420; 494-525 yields -2.44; 6.78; 7.3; 7.05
